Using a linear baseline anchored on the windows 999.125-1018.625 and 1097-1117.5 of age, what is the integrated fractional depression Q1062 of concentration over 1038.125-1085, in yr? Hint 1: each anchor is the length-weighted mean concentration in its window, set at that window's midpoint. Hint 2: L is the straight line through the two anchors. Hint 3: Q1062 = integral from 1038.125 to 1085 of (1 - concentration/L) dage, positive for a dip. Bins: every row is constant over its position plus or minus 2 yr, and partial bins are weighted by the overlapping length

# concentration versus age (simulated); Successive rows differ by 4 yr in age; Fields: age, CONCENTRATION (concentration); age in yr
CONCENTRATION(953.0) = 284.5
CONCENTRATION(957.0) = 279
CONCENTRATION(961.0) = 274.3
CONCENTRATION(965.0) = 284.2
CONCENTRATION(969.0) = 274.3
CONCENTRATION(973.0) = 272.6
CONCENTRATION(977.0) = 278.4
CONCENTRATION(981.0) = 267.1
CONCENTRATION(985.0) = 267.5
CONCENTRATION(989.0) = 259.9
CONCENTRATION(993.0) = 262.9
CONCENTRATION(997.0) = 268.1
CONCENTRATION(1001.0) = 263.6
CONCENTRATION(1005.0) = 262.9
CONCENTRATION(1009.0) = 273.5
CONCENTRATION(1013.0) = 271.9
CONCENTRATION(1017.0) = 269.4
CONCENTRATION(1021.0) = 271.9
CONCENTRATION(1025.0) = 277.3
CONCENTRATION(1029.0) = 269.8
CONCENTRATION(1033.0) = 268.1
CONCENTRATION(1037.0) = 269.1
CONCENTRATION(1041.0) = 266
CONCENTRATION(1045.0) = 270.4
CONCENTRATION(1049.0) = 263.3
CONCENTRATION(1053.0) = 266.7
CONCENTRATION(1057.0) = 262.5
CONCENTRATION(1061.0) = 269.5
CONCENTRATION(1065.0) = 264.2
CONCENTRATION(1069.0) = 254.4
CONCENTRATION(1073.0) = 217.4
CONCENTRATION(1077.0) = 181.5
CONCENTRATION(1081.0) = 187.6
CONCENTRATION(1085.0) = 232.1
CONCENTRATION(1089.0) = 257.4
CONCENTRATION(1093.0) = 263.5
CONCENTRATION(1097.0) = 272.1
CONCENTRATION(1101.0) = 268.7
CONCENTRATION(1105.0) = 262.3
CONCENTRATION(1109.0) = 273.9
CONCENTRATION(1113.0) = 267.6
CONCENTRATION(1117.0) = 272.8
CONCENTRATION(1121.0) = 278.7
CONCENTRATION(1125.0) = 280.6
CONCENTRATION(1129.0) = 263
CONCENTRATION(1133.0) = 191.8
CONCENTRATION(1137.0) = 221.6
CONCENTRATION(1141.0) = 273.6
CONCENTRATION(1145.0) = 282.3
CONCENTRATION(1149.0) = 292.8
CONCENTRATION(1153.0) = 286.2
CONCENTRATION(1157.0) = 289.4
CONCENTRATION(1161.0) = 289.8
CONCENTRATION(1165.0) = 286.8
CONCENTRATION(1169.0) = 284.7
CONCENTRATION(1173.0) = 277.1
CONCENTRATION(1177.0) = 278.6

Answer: 4.0 yr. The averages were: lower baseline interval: 268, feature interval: 246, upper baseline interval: 269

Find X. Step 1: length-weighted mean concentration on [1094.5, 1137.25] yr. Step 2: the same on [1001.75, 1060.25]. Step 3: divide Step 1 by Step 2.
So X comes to 0.97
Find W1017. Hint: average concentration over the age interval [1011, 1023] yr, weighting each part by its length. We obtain 271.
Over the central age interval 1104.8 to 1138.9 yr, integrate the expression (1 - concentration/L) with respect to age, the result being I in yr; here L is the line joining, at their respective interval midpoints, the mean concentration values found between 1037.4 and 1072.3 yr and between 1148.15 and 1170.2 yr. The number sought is 2.7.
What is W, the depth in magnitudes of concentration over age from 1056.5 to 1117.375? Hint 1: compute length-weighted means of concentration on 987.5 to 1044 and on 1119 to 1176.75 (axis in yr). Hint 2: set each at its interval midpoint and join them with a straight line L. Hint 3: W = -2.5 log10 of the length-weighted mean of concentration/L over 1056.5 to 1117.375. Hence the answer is 0.09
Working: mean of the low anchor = 268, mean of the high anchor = 272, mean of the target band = 250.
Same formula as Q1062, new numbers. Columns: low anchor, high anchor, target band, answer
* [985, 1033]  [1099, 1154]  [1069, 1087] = 3.8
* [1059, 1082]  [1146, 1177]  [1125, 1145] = 1.8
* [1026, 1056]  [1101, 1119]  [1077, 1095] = 2.6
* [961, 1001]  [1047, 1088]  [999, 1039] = -2.0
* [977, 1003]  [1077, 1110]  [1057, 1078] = 0.8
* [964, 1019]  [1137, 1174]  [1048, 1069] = 0.8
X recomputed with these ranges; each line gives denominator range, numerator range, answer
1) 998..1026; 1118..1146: 0.95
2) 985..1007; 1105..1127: 1.04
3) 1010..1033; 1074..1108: 0.89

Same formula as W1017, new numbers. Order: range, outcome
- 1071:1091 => 215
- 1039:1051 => 267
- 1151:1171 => 287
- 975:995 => 267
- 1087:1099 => 264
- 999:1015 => 268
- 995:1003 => 266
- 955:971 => 278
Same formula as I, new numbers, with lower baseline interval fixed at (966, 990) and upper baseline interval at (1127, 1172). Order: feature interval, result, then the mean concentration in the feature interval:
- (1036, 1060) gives 0.36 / 266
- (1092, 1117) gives 0.12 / 269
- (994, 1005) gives 0.23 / 265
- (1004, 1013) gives 0.04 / 270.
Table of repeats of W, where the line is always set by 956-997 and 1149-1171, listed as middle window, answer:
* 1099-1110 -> 0.060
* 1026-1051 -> 0.036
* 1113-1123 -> 0.039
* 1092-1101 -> 0.054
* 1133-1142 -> 0.225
